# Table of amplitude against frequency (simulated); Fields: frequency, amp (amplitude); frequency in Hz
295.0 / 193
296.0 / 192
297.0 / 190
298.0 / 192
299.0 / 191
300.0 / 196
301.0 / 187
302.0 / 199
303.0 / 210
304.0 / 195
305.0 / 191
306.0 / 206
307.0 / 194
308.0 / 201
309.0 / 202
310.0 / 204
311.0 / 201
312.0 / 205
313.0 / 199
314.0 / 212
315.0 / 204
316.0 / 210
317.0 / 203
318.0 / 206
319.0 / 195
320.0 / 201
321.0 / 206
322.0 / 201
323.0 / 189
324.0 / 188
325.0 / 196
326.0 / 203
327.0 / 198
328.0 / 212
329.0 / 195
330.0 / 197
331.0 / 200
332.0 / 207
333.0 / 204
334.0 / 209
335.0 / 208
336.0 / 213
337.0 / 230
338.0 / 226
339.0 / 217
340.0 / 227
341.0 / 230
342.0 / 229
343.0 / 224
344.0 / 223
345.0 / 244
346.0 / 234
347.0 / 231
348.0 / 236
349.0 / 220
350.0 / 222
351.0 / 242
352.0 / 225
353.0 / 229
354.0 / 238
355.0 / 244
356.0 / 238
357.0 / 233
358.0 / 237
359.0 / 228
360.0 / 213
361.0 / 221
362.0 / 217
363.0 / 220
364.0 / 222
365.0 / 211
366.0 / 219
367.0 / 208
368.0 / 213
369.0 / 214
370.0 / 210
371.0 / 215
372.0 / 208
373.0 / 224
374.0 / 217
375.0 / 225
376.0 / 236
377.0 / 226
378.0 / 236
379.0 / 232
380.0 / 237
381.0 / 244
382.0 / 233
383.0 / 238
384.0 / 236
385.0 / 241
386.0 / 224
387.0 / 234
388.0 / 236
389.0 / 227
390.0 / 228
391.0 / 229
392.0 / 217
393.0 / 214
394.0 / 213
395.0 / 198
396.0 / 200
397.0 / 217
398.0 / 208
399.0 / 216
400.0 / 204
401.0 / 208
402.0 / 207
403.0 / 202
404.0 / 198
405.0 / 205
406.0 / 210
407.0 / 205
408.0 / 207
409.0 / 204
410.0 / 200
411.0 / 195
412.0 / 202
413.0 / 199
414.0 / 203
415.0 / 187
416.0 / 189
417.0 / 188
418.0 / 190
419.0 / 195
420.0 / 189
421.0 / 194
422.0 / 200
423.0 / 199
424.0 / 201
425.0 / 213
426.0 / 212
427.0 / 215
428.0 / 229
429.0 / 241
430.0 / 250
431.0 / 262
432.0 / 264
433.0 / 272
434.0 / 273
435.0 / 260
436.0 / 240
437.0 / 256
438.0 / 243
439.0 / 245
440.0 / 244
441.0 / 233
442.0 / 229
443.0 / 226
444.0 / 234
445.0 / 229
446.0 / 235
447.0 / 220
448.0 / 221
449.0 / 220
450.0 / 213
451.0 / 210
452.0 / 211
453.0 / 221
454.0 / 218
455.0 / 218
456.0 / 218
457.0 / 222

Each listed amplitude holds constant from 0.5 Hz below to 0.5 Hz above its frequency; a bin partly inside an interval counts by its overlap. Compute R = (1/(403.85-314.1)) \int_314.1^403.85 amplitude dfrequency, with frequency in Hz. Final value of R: 218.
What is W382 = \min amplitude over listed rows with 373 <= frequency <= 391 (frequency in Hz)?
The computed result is 217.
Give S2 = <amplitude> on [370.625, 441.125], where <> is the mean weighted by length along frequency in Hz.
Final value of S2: 220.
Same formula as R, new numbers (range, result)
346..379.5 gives 225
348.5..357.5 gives 232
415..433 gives 214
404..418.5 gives 199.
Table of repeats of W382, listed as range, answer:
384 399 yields 198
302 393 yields 188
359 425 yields 187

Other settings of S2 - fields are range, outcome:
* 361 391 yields 225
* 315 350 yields 212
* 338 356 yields 230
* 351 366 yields 227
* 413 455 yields 223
